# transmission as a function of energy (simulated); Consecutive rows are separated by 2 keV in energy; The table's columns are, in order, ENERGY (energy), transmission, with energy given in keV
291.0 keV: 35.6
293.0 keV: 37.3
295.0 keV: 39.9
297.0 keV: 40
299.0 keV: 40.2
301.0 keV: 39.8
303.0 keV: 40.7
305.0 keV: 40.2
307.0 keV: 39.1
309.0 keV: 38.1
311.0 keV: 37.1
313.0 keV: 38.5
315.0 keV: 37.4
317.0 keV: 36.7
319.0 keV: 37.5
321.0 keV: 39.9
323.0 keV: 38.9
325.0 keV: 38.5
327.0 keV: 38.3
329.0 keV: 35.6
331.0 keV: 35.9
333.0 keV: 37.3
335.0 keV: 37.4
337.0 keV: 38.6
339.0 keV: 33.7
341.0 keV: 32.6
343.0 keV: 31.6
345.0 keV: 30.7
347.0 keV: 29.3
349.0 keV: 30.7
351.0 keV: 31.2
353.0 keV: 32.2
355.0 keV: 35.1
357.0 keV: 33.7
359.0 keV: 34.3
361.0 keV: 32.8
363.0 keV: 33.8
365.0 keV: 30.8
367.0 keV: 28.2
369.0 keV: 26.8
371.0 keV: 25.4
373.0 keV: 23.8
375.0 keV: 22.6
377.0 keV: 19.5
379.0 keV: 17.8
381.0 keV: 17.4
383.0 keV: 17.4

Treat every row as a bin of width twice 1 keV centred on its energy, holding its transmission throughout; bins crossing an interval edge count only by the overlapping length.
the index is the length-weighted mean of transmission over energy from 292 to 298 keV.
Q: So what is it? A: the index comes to 39.1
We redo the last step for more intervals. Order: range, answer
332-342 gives 35.9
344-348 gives 30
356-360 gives 34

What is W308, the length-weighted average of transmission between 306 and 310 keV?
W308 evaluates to 38.6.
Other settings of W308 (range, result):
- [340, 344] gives 32.1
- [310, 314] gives 37.8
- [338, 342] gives 33.2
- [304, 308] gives 39.7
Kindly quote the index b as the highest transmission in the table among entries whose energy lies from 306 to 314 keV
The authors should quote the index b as 39.1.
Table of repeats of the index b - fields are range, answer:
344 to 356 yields 35.1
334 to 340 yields 38.6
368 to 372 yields 26.8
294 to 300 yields 40.2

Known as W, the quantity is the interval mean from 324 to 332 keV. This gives 37.1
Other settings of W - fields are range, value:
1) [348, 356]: 32.3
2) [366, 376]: 25.4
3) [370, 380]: 21.8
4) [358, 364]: 33.6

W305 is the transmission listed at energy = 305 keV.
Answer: 40.2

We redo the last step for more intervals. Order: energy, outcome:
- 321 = 39.9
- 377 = 19.5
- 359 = 34.3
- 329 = 35.6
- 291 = 35.6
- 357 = 33.7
